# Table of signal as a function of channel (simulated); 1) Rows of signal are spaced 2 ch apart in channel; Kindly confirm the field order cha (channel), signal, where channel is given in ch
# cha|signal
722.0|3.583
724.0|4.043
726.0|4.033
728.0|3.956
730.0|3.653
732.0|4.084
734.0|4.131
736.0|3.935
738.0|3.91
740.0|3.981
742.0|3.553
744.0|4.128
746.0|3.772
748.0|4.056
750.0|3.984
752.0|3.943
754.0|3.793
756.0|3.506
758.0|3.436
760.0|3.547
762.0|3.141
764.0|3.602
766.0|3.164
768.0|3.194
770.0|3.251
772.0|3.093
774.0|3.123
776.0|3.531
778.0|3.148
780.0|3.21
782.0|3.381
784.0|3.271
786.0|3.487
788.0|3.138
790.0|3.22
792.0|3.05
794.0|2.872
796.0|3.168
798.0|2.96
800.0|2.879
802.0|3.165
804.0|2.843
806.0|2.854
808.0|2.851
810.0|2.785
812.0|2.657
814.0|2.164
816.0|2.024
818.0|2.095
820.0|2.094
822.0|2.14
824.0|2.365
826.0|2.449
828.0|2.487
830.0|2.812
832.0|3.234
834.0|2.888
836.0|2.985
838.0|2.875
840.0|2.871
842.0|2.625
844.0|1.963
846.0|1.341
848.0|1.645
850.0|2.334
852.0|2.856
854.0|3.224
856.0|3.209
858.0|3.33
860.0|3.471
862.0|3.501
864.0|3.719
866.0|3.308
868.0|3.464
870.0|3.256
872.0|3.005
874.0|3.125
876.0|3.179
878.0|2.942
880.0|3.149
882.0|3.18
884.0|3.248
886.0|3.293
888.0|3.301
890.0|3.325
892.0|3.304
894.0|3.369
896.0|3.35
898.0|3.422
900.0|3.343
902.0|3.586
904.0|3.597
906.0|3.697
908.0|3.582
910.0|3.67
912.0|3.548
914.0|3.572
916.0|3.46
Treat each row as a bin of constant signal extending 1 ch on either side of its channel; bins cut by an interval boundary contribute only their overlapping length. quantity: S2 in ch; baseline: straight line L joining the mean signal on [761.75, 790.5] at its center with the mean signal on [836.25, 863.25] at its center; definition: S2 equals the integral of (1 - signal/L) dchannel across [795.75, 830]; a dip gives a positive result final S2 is 4.8 ch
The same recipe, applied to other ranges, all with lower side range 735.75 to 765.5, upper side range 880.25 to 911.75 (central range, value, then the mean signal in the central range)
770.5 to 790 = 2.2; 3.26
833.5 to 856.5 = 6.4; 2.55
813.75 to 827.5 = 5.3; 2.2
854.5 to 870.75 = 0.4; 3.4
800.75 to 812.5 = 2.4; 2.87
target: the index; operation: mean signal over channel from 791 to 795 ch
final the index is 2.96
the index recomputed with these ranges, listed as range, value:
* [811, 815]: 2.41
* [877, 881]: 3.05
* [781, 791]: 3.3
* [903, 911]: 3.64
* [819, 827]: 2.26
